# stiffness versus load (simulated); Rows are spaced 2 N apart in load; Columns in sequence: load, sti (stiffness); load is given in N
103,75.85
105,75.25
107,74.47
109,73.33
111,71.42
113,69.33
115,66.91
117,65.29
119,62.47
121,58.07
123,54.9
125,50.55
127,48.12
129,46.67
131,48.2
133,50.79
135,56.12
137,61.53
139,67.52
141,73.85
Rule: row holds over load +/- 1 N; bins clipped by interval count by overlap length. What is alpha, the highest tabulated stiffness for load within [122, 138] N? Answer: 61.53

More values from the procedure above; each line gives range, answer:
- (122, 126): 54.9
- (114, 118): 66.91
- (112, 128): 69.33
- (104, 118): 75.25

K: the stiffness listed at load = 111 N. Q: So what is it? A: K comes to 71.42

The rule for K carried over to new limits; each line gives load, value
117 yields 65.29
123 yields 54.9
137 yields 61.53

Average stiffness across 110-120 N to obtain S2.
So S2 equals 67.1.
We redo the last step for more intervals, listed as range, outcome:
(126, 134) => 48.4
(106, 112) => 73.1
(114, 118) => 66.1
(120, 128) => 52.9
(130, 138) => 54.2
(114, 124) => 61.5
